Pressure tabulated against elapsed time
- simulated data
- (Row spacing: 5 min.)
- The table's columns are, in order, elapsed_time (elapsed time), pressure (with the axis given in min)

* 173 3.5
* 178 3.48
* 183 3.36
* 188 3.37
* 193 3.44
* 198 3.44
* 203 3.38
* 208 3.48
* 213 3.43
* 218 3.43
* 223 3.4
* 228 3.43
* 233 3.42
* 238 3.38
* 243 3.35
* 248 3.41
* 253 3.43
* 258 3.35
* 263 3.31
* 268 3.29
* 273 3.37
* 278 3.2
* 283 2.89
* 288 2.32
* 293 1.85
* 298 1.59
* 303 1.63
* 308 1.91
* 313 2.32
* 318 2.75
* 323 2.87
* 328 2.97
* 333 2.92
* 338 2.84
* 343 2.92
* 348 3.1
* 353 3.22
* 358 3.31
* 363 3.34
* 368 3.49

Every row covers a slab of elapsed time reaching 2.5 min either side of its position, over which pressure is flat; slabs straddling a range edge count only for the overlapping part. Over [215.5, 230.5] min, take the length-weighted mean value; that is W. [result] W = 3.42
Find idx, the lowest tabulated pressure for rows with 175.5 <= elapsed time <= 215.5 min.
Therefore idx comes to 3.36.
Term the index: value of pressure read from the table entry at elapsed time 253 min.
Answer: 3.43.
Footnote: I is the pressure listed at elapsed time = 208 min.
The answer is 3.48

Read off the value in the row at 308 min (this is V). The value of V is 1.91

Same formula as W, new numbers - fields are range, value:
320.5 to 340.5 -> 2.9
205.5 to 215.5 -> 3.45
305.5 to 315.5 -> 2.11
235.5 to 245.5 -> 3.36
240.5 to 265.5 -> 3.37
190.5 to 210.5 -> 3.43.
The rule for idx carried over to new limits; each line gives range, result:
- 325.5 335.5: 2.92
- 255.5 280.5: 3.2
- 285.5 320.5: 1.59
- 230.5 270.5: 3.29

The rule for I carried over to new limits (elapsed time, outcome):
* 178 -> 3.48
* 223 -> 3.4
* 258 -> 3.35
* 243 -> 3.35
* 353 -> 3.22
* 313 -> 2.32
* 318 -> 2.75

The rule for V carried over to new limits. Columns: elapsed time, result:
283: 2.89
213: 3.43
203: 3.38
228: 3.43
